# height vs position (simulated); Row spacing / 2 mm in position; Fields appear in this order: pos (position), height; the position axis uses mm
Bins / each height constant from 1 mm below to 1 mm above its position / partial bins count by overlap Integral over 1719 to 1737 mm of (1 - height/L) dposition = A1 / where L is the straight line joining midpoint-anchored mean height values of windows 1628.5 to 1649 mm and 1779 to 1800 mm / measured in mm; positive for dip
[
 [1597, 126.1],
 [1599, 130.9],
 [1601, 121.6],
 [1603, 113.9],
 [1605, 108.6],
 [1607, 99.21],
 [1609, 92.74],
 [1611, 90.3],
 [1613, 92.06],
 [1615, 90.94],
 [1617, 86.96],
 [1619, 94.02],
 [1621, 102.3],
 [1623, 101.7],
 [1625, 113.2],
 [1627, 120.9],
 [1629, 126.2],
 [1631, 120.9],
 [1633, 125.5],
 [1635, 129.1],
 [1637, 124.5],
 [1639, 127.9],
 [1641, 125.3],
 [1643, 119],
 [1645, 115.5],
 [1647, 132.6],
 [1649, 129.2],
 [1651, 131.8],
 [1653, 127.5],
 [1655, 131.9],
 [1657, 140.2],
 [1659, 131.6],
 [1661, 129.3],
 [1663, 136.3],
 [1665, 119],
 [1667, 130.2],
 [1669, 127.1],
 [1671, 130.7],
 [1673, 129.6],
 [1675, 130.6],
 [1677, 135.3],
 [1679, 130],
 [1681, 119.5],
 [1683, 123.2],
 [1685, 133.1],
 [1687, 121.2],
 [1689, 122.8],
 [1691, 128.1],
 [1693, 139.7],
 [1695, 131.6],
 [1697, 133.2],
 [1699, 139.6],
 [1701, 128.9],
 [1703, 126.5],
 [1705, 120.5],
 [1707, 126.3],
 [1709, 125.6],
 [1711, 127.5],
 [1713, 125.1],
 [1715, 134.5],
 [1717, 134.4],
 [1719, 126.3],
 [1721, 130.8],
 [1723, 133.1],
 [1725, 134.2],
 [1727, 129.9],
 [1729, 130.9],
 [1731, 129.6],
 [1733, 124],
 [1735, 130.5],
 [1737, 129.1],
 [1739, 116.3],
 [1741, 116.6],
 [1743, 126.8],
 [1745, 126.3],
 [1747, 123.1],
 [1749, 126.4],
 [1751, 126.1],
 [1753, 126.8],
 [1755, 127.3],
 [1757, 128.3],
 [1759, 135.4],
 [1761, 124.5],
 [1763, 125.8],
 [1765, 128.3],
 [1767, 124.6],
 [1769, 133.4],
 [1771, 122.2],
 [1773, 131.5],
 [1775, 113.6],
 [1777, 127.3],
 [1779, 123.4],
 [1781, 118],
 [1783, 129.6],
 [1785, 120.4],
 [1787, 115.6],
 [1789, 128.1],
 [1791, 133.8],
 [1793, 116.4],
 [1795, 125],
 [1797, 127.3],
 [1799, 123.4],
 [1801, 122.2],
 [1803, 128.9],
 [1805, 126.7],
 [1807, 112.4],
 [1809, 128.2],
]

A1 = -0.9 mm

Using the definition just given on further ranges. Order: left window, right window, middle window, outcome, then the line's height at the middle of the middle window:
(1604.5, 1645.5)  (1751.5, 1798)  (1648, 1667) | -2.9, 113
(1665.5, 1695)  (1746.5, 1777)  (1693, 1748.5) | -0.3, 128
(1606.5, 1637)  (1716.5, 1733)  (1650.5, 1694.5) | -4.2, 118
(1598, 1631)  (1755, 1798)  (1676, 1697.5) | -2.7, 115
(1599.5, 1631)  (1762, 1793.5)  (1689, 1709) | -2.6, 115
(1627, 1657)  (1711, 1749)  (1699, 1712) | 0.1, 127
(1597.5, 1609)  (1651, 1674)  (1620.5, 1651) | 0.3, 123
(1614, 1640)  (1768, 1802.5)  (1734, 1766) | -1.2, 122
